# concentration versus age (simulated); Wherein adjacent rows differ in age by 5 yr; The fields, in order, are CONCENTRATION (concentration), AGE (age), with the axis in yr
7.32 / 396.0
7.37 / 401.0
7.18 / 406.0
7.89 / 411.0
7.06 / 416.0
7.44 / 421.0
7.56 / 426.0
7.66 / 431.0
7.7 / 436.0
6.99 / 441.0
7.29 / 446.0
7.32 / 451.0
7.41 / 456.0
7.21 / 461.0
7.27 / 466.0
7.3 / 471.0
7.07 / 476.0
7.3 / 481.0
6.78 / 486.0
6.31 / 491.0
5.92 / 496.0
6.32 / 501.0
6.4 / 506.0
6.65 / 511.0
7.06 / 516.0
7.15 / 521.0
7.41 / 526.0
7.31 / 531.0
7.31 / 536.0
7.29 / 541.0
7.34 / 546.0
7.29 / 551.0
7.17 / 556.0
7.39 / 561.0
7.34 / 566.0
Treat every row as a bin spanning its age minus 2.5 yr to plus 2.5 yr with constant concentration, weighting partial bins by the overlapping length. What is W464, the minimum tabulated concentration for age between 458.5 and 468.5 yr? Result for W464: 7.21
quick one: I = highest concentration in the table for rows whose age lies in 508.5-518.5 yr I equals 7.06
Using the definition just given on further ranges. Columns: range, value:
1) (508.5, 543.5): 7.41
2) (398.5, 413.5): 7.89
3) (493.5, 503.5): 6.32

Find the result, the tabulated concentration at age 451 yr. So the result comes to 7.32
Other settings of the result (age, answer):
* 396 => 7.32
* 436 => 7.7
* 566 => 7.34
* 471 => 7.3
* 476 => 7.07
